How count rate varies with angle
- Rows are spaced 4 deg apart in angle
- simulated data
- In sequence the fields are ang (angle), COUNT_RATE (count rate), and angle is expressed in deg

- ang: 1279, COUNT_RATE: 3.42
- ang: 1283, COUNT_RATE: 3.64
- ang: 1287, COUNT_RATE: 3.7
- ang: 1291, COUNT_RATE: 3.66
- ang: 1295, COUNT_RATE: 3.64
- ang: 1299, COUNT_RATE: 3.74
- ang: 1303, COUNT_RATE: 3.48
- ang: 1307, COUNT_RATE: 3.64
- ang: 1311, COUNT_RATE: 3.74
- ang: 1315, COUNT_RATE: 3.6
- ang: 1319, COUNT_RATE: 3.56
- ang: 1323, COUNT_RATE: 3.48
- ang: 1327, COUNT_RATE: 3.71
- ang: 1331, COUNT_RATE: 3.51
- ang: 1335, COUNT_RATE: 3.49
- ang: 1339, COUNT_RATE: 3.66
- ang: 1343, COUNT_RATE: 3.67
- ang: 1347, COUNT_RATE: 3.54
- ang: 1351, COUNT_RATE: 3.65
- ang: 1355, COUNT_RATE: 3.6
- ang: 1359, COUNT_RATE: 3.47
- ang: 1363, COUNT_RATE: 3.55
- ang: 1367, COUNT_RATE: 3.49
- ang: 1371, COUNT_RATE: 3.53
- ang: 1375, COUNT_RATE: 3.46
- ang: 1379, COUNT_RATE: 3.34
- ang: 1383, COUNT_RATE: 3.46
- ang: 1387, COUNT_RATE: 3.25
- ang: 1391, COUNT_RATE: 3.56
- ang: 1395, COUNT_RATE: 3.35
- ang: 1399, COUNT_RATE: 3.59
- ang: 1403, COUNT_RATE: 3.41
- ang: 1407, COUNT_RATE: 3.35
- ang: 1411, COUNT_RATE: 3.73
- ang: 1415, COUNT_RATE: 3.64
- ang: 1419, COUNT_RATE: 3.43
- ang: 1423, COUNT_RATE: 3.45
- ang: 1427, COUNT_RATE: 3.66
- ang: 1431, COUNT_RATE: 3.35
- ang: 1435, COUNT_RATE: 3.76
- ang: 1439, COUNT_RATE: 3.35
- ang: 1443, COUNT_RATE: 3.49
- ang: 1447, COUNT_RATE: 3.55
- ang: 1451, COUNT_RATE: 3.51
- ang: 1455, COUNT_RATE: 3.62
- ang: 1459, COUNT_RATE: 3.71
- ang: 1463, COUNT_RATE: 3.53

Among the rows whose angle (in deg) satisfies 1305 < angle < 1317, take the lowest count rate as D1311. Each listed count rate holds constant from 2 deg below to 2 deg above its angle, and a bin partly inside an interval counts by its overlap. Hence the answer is 3.6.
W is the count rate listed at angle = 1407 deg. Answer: 3.35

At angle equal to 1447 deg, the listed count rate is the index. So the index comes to 3.55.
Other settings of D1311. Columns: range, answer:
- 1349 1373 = 3.47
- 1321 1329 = 3.48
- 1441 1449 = 3.49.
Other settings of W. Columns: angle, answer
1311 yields 3.74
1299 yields 3.74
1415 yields 3.64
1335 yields 3.49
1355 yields 3.6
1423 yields 3.45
